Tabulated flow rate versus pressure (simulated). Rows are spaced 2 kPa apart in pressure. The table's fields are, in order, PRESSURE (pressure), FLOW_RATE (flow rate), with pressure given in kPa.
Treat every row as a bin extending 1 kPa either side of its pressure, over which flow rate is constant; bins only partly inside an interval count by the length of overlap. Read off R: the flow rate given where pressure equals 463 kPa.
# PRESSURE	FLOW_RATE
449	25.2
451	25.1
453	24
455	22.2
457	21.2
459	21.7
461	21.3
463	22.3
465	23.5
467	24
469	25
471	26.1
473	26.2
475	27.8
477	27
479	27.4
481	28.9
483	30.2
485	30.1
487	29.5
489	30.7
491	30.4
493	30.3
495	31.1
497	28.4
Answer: 22.3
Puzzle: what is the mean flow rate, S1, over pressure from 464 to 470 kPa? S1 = 24.2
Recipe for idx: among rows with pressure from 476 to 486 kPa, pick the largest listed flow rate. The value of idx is 30.2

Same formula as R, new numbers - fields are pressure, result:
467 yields 24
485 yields 30.1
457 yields 21.2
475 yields 27.8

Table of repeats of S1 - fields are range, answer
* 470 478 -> 26.8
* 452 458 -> 22.5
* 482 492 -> 30.2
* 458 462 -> 21.5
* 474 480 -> 27.4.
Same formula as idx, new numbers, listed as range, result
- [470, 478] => 27.8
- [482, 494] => 30.7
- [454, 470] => 25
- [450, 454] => 25.1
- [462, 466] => 23.5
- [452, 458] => 24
